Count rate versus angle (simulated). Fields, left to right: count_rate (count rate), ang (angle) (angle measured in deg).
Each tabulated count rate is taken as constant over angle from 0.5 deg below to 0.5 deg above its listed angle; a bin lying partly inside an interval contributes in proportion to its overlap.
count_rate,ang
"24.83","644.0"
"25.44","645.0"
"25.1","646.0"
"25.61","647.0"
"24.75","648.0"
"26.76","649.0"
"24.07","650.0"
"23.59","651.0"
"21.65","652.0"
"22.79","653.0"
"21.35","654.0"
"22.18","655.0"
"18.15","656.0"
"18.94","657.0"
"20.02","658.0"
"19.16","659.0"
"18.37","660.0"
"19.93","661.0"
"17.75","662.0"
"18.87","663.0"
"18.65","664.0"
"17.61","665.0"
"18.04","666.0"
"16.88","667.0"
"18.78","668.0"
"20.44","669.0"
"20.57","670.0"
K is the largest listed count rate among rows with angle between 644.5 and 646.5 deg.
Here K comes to 25.44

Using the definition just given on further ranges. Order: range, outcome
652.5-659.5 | 22.79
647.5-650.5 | 26.76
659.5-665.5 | 19.93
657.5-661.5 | 20.02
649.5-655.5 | 24.07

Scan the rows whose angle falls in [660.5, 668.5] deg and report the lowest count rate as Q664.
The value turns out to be 16.88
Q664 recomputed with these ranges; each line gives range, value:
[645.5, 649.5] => 24.75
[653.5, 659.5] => 18.15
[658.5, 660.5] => 18.37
